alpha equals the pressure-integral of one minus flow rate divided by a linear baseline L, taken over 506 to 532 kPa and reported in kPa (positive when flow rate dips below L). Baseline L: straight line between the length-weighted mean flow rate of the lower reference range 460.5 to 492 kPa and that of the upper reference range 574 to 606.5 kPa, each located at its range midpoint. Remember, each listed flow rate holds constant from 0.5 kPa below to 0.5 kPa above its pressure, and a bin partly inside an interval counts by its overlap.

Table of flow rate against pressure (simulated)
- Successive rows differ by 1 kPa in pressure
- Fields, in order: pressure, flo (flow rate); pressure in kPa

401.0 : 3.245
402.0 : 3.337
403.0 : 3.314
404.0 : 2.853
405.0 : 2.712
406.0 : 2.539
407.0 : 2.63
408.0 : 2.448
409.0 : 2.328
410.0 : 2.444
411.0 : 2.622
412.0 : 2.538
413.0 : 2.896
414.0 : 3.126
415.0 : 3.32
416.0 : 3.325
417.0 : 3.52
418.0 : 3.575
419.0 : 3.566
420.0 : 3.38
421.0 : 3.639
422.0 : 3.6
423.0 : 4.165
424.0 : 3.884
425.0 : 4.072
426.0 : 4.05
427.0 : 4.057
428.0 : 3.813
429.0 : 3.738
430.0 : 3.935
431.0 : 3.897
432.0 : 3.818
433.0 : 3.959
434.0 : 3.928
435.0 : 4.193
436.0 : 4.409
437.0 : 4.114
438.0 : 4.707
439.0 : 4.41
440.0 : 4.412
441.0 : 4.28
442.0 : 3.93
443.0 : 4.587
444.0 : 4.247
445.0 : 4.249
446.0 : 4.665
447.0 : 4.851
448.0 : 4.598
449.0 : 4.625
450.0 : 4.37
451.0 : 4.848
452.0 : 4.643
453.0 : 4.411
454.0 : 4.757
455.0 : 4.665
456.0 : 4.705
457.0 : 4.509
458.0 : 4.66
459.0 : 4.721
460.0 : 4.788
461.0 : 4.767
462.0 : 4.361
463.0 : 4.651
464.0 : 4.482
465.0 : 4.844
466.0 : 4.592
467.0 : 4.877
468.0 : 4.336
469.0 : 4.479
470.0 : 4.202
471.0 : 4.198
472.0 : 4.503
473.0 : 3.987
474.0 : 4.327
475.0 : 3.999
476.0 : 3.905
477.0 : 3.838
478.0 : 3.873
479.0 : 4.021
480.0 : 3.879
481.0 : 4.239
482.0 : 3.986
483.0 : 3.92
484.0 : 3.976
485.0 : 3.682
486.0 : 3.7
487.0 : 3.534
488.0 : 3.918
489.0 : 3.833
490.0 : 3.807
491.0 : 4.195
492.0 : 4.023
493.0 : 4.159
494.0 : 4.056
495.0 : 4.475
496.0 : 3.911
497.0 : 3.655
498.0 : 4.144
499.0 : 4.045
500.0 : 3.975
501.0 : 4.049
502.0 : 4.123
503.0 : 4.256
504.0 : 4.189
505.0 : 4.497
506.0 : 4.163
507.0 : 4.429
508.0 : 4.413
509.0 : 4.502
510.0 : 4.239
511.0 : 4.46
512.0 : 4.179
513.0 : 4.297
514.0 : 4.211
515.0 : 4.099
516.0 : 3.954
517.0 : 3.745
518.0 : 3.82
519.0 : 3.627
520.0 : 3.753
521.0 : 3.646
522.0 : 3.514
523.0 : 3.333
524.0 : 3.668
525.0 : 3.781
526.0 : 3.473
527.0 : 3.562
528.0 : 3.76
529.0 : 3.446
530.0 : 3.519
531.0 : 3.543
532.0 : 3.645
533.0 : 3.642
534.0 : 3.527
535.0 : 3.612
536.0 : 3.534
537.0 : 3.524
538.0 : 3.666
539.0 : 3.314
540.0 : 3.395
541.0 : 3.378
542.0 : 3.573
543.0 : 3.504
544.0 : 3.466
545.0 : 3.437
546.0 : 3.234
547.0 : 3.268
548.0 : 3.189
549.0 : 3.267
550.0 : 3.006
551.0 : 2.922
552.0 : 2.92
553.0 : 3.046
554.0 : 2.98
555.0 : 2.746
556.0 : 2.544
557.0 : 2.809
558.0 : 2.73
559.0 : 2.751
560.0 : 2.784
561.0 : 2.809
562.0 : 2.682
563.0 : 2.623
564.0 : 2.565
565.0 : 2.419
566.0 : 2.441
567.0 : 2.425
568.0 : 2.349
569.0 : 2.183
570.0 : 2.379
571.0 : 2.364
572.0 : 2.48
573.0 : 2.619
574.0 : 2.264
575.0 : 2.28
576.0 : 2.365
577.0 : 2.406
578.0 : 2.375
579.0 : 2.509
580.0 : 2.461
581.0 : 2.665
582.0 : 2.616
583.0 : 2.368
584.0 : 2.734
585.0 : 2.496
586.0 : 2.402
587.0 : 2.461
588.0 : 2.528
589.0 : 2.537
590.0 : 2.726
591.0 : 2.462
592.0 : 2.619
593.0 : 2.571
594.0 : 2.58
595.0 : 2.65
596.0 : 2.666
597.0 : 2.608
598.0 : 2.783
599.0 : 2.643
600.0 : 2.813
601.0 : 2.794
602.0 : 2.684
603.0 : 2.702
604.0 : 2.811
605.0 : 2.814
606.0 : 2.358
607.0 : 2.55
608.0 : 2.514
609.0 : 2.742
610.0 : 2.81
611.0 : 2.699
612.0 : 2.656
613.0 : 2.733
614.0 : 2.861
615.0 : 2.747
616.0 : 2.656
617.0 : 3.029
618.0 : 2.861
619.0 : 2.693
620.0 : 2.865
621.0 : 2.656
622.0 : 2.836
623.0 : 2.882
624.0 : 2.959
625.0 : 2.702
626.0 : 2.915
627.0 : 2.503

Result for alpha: -2.3 kPa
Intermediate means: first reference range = 4.16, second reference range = 2.57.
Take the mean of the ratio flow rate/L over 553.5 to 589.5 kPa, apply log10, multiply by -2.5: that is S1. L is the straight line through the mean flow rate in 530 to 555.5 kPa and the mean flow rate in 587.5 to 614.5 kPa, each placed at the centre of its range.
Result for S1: 0.19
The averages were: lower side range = 3.34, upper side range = 2.66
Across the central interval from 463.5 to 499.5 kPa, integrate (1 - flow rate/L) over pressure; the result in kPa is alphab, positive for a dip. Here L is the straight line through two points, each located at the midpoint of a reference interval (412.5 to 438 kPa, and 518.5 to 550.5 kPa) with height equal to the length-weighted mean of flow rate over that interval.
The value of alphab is -4.63 kPa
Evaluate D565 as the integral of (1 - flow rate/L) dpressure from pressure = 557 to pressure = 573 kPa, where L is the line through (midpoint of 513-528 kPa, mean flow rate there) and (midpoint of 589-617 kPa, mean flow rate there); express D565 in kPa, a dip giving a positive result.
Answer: 3.2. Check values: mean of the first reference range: 3.75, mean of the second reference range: 2.68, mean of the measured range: 2.54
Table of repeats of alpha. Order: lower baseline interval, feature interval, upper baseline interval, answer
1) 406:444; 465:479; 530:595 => -3.64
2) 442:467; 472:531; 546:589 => -3.10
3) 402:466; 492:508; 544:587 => -4.10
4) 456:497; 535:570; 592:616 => 3.44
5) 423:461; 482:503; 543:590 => -1.73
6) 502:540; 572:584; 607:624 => 2.75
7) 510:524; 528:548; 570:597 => -0.15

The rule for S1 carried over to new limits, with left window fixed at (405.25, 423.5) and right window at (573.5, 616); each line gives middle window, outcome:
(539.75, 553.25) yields -0.19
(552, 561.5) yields -0.04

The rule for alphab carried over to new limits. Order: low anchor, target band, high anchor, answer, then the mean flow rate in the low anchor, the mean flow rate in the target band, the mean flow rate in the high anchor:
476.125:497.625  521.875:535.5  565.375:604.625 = -0.96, 3.94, 3.57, 2.53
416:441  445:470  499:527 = -4.10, 3.95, 4.62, 4.01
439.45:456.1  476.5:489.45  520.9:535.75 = 0.72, 4.52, 3.88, 3.58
